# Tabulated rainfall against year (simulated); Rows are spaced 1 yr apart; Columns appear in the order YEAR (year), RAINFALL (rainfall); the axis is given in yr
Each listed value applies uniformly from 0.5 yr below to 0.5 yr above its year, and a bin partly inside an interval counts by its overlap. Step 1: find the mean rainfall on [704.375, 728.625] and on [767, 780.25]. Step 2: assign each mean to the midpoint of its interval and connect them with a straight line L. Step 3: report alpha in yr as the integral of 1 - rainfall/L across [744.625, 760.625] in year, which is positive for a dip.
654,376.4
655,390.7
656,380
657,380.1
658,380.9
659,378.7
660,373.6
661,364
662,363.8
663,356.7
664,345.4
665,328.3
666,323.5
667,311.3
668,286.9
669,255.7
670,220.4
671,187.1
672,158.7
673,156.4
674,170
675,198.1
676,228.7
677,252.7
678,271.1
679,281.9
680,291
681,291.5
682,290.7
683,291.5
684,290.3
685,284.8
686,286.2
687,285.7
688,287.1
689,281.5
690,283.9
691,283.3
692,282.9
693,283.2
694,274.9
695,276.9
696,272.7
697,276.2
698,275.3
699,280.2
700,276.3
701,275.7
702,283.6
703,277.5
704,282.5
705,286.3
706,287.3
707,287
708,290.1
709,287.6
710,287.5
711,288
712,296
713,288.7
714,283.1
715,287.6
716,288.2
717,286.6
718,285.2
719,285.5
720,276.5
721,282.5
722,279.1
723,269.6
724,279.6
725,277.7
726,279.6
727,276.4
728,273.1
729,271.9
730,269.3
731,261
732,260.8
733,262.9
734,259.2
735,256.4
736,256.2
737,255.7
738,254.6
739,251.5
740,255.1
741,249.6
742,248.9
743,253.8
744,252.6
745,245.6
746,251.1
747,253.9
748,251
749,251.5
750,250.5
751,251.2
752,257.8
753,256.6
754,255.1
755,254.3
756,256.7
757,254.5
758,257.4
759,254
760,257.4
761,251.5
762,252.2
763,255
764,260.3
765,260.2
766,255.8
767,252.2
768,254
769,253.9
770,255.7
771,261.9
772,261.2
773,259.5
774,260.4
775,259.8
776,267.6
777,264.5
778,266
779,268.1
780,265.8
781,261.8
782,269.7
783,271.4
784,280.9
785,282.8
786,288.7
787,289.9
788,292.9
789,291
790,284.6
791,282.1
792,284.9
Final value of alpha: 0.9 yr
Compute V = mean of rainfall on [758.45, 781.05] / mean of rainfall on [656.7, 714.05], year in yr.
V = 0.91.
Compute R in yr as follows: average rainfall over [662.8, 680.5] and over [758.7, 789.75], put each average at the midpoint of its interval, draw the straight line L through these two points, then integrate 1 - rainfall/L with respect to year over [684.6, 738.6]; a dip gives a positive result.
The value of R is -3.96 yr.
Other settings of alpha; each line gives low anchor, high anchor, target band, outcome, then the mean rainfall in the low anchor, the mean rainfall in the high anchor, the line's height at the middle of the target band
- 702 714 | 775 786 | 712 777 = 3.7 yr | 287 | 270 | 278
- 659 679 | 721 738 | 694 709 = -0.5 yr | 274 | 268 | 271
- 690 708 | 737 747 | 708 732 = -1.3 yr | 280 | 252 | 266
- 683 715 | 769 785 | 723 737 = 0.4 yr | 283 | 265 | 276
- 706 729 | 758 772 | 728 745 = 0.9 yr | 283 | 256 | 272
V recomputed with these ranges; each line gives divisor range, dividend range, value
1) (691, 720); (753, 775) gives 0.91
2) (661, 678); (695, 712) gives 1.08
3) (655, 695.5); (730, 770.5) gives 0.88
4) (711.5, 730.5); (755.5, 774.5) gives 0.91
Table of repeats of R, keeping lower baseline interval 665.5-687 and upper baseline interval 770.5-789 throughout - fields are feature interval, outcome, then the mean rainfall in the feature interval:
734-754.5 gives 1.0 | 253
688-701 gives -1.1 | 279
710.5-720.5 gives -1.0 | 287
